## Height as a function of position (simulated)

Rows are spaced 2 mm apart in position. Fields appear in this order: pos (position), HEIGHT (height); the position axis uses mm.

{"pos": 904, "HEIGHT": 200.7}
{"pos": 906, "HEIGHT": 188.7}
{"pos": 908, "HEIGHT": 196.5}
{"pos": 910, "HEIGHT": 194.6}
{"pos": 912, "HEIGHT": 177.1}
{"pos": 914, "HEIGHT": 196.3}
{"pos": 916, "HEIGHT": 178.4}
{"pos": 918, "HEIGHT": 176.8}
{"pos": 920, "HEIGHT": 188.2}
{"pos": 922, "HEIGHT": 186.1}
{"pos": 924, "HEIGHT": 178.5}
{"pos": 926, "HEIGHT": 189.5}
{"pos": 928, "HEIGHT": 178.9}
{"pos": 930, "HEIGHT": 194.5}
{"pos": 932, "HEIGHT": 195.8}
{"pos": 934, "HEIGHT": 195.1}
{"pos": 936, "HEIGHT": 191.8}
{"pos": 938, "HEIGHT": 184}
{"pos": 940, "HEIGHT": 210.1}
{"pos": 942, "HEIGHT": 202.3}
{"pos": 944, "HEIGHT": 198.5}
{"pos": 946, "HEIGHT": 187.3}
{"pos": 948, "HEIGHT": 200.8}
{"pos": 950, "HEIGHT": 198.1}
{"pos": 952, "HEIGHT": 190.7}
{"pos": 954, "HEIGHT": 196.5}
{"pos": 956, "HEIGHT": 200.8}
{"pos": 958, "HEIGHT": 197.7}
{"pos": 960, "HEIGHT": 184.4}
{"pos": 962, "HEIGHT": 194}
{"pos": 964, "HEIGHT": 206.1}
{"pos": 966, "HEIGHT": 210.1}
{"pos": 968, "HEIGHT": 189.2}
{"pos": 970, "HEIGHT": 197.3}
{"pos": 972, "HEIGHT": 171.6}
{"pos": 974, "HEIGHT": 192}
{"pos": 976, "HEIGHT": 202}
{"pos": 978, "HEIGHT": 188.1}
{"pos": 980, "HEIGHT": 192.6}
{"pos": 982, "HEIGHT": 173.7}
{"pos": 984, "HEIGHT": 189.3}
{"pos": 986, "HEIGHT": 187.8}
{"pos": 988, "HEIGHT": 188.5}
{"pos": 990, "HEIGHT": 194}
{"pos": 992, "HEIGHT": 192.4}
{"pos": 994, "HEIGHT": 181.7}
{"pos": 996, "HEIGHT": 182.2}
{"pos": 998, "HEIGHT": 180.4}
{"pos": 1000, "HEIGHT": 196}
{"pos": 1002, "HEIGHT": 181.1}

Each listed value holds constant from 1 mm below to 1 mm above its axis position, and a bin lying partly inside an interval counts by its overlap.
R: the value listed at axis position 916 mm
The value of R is 178.4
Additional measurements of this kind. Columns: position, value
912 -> 177.1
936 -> 191.8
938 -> 184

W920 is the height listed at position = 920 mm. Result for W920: 188.2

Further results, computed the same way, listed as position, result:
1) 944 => 198.5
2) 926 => 189.5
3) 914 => 196.3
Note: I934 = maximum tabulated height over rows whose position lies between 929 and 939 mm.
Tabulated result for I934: 195.8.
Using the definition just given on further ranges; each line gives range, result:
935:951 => 210.1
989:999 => 194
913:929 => 196.3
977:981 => 192.6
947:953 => 200.8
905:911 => 196.5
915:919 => 178.4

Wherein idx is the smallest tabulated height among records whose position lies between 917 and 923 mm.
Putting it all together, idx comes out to 176.8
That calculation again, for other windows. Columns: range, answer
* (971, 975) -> 171.6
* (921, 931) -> 178.5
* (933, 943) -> 184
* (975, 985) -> 173.7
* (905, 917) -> 177.1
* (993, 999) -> 180.4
